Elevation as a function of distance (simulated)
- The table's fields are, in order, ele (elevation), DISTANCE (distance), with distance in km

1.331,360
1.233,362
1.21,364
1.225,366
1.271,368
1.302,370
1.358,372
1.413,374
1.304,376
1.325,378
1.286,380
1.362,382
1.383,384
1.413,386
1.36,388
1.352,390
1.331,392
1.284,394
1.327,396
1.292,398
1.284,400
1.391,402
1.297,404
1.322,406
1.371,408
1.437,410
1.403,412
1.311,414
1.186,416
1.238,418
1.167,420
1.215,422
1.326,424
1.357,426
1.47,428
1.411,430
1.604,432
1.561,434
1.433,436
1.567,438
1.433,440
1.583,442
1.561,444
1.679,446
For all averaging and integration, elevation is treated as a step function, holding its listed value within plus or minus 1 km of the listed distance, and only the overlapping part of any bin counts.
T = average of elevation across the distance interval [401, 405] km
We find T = 1.34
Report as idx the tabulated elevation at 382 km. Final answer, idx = 1.362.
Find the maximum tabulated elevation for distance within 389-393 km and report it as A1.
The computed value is 1.352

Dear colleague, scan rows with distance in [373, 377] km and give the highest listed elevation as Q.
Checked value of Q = 1.413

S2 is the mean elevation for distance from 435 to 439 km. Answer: 1.5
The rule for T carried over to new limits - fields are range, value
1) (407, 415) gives 1.38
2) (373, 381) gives 1.33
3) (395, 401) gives 1.3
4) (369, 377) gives 1.34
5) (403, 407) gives 1.31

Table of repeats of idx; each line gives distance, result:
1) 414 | 1.311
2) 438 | 1.567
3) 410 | 1.437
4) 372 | 1.358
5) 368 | 1.271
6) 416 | 1.186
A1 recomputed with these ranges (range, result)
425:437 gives 1.604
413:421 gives 1.311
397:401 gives 1.292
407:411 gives 1.437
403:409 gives 1.371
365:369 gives 1.271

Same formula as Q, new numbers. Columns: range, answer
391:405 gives 1.391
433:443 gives 1.583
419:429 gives 1.47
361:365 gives 1.233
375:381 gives 1.325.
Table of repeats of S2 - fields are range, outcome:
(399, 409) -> 1.33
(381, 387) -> 1.39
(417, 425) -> 1.24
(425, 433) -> 1.46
